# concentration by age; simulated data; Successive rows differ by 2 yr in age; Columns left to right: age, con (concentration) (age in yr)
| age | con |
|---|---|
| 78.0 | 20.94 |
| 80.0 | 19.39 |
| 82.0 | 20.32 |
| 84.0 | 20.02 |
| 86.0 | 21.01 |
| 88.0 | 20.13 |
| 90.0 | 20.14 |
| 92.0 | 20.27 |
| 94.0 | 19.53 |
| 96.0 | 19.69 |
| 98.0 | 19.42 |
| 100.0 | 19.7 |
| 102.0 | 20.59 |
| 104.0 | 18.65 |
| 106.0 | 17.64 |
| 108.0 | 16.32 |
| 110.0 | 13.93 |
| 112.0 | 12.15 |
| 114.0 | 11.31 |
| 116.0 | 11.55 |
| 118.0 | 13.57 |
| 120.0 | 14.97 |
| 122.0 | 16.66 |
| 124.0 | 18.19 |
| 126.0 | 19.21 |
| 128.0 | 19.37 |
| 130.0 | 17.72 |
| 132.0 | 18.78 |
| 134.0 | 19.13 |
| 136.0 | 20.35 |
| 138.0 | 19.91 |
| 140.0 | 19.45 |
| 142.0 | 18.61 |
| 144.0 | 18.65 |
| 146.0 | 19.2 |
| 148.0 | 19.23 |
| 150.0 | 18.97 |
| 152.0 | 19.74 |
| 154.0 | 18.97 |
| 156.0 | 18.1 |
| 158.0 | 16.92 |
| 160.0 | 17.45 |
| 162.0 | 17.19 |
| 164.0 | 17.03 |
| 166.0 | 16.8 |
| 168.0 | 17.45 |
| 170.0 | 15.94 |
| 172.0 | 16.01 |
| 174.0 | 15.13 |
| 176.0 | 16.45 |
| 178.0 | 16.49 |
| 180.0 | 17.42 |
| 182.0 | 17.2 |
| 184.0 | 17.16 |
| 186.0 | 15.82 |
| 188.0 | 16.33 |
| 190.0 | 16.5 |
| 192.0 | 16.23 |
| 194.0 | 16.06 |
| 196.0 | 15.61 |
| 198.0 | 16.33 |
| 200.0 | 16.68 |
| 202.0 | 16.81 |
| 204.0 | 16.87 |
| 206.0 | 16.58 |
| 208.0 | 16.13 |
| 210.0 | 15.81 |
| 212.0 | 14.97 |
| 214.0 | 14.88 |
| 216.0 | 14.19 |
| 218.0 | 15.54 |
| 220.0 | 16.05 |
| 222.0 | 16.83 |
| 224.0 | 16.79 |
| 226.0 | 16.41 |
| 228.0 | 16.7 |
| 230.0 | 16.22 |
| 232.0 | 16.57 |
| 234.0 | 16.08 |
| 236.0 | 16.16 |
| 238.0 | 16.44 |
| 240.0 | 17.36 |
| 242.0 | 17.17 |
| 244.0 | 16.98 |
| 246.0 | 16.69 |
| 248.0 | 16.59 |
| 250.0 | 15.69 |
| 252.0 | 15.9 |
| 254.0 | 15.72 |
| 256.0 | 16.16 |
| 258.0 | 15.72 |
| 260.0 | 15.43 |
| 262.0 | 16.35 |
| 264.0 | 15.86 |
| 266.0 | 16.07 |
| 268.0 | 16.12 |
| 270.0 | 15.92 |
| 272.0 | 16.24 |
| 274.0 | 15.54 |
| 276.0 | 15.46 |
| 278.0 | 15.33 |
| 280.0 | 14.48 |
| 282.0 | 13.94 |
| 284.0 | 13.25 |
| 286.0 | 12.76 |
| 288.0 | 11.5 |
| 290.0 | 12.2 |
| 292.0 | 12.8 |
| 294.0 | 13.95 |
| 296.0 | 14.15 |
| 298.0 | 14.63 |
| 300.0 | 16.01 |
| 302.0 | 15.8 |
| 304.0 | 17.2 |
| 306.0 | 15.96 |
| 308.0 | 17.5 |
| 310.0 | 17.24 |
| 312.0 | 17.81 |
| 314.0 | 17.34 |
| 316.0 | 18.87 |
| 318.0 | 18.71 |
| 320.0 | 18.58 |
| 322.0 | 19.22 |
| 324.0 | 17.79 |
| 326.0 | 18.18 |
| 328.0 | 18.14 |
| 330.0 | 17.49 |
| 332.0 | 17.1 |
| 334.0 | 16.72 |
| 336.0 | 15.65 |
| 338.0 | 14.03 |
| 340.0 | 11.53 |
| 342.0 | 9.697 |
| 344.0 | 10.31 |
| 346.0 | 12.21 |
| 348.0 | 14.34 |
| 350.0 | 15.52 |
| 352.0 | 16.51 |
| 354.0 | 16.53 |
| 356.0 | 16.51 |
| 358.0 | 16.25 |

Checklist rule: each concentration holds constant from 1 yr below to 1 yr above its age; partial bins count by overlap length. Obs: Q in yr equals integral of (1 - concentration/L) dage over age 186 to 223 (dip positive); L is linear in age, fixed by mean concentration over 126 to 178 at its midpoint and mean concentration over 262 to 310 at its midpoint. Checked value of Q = 1.88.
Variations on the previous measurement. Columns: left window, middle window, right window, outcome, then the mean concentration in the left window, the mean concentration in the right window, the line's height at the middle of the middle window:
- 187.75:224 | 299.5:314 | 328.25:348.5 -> -2.3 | 16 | 14.1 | 14.5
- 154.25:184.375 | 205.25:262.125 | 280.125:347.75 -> 0.3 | 16.9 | 15.4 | 16.2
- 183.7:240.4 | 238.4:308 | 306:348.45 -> 3.4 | 16.2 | 16.1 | 16.2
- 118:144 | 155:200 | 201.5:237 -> 1.4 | 18.3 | 16.1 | 17.1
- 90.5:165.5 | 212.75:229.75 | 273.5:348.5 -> 0.6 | 17.8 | 15.4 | 16.6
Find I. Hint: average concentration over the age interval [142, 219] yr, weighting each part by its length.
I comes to 16.8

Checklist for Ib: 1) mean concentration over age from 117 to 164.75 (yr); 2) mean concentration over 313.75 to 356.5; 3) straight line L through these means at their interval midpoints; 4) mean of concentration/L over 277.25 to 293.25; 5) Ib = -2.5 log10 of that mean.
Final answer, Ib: 0.24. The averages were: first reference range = 18.2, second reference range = 15.9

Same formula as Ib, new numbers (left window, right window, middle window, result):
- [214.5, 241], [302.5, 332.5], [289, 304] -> 0.21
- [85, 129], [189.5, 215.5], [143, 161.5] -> -0.11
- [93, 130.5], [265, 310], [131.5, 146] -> -0.17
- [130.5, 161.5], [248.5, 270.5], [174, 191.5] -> 0.08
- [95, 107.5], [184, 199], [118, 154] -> -0.03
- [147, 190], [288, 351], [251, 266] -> 0.03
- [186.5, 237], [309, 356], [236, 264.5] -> -0.01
